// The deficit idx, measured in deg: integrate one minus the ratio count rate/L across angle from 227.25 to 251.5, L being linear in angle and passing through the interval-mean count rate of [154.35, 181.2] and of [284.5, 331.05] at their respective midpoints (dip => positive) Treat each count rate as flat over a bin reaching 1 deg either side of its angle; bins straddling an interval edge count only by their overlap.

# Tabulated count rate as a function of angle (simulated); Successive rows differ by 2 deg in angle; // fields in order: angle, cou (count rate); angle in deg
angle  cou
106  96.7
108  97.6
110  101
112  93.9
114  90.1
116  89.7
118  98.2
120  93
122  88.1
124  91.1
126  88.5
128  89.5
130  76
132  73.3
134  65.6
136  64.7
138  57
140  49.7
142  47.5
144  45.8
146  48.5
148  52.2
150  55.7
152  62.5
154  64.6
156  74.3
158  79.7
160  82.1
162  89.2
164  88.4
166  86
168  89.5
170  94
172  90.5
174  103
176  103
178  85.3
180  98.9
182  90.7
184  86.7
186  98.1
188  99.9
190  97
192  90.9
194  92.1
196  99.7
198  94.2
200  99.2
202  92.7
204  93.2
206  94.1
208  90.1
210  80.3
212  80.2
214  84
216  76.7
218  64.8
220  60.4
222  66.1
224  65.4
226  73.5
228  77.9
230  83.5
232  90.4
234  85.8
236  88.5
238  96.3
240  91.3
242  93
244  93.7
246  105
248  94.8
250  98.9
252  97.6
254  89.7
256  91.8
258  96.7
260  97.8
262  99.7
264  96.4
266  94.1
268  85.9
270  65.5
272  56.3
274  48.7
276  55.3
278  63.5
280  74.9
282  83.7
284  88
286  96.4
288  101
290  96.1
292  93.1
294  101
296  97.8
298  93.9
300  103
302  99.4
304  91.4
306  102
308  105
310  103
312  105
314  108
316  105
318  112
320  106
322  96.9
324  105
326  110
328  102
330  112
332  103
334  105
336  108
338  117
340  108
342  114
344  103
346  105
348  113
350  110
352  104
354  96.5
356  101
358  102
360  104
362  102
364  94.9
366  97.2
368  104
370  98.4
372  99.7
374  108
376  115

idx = 0.9 deg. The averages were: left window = 88.9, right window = 102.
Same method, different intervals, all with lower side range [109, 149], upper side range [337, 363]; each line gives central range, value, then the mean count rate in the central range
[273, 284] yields 3.31 deg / 67.3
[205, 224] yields 2.24 deg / 76.8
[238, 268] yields -0.95 deg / 95.4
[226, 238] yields 0.60 deg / 85.2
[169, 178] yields -1.64 deg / 96.3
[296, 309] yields 0.06 deg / 99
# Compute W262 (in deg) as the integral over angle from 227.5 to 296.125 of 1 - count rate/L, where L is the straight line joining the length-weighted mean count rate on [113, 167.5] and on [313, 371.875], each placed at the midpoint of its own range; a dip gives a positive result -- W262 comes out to 3.5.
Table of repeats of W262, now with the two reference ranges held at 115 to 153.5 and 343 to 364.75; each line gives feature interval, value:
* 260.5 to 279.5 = 3.34 deg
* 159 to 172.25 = -2.37 deg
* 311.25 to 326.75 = -1.25 deg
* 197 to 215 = -1.95 deg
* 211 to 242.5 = 1.73 deg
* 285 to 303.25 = -0.69 deg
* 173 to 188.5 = -3.67 deg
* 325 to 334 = -0.62 deg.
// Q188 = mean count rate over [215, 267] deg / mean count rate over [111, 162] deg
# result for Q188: 1.2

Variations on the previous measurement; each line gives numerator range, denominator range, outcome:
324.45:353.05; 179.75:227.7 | 1.26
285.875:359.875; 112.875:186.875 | 1.31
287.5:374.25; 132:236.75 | 1.29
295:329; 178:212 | 1.10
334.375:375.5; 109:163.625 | 1.40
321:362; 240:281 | 1.24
